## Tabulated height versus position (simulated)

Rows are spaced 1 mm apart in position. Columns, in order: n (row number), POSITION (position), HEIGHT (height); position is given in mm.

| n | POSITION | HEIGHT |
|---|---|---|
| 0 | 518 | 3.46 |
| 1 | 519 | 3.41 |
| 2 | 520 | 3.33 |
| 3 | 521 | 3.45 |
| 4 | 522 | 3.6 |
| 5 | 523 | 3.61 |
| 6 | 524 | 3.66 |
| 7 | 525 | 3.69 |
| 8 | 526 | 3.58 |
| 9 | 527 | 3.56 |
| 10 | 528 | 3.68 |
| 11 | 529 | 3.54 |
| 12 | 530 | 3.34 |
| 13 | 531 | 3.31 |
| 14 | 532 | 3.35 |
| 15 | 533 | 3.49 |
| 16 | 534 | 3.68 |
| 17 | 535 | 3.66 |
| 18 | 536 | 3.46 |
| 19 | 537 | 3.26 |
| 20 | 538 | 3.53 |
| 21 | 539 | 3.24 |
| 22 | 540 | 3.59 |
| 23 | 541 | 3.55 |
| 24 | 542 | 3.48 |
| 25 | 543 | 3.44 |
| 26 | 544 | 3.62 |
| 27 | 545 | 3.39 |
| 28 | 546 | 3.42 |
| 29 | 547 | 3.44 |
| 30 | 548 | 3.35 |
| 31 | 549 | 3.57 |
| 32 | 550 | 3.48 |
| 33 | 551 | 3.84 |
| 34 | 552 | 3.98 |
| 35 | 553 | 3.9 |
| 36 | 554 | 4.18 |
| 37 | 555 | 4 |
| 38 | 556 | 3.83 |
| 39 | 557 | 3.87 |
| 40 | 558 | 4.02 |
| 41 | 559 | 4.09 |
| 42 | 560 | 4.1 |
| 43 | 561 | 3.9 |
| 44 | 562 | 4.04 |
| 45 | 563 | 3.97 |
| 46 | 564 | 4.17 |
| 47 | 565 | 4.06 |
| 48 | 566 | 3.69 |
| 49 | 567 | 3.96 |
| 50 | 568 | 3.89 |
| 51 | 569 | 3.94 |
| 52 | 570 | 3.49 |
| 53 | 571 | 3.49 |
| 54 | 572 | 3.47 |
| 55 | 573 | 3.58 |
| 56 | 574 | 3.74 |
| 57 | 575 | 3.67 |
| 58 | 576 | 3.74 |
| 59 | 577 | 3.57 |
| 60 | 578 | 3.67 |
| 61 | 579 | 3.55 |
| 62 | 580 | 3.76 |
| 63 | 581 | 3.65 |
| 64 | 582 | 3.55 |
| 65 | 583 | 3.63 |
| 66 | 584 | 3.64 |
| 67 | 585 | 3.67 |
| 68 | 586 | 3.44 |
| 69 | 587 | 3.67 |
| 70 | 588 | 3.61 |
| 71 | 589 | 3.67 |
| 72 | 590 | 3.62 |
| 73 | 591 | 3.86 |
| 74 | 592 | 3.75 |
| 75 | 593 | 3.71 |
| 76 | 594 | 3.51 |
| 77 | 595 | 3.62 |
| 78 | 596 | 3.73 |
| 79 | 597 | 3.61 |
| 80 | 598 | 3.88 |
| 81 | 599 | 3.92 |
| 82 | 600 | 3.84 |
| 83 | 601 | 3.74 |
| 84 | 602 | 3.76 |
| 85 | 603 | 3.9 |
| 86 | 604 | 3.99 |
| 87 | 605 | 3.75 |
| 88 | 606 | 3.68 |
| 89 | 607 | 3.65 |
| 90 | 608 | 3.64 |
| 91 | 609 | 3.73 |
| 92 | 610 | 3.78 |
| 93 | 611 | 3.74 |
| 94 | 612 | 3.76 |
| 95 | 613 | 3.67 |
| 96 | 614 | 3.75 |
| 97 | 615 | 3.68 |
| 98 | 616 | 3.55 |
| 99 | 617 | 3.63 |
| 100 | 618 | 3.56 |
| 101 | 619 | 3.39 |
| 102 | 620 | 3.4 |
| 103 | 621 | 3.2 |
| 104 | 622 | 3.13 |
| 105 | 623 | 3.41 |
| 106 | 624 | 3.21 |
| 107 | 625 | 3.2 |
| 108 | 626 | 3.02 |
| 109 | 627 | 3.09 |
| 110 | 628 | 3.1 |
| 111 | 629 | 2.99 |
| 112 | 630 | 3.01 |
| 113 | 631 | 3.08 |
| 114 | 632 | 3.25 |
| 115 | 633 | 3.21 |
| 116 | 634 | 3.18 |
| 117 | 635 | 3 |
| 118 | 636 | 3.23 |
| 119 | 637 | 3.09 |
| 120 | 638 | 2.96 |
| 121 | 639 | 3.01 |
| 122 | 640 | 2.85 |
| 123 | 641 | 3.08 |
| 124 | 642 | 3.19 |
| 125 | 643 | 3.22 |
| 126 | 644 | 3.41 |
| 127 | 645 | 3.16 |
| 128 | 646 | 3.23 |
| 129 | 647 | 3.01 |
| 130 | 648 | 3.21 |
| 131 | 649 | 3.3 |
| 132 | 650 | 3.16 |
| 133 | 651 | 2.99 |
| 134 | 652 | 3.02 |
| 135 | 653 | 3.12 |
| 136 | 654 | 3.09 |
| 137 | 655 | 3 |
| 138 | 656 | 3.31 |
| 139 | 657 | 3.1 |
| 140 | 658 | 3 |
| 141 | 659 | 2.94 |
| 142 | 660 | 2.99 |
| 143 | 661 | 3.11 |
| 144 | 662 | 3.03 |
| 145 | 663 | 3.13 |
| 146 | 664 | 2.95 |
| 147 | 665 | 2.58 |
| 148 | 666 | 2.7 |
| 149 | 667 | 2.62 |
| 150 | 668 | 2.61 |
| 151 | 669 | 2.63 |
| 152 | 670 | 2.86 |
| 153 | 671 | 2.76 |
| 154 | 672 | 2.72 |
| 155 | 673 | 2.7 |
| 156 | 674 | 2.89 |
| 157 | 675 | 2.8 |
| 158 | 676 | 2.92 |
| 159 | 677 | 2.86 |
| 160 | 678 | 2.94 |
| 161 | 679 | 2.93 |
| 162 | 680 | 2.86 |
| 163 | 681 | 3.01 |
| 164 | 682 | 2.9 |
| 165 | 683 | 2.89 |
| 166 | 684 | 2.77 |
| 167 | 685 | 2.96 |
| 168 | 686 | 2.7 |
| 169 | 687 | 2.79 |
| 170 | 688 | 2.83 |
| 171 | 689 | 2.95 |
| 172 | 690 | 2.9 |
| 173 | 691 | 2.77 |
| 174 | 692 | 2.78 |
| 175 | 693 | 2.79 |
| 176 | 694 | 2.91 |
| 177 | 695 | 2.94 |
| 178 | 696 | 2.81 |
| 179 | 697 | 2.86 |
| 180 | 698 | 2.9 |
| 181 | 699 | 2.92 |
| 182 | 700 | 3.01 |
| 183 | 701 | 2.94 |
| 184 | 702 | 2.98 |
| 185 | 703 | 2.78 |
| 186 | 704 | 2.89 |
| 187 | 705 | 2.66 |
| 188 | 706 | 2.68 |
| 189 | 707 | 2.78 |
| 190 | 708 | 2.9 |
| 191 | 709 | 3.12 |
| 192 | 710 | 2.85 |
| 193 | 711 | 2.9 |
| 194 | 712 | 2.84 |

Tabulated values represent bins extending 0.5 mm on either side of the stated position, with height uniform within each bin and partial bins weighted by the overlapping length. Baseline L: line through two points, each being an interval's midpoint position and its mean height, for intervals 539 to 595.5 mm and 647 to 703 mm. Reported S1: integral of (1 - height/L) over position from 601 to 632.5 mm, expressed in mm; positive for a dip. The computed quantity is -1.2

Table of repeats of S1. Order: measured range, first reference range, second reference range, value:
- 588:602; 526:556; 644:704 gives -1.8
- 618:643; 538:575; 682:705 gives 0.9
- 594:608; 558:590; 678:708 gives -0.9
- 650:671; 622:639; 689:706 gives 0.5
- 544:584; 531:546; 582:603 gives -2.0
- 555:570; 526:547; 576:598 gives -1.6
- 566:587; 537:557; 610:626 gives -0.6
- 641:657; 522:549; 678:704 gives -0.6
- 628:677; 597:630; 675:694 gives 2.5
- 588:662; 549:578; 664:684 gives -2.5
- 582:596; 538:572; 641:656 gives -0.4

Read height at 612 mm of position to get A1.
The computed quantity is 3.76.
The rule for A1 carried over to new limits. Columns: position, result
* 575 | 3.67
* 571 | 3.49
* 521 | 3.45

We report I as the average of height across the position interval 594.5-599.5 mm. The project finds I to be 3.75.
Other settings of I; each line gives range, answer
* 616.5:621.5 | 3.44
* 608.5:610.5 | 3.75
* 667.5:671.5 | 2.71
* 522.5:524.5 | 3.63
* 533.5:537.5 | 3.51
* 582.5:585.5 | 3.65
